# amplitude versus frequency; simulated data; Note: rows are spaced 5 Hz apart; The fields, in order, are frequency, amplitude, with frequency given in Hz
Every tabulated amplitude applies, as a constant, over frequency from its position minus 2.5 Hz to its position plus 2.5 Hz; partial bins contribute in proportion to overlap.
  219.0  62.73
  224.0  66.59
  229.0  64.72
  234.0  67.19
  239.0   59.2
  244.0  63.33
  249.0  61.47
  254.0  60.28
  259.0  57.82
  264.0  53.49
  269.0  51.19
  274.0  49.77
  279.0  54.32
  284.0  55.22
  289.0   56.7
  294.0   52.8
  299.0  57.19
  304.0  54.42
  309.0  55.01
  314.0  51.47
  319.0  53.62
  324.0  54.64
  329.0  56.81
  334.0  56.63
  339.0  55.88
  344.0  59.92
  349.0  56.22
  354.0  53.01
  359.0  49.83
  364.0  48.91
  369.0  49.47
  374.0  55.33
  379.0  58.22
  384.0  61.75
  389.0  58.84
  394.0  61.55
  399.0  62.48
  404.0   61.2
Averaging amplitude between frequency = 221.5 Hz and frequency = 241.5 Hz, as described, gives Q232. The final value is 64.4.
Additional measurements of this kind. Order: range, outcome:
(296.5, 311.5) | 55.5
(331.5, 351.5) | 57.2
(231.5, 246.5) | 63.2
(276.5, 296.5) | 54.8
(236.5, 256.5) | 61.1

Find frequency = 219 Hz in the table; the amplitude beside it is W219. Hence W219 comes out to 62.73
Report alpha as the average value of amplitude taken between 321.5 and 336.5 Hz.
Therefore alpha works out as 56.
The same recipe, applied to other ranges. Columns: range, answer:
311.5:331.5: 54.1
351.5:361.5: 51.4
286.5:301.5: 55.6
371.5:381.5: 56.8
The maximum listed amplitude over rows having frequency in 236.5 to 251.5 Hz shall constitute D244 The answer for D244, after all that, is 63.33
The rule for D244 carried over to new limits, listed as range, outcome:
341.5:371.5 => 59.92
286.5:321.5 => 57.19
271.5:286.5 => 55.22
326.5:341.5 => 56.81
